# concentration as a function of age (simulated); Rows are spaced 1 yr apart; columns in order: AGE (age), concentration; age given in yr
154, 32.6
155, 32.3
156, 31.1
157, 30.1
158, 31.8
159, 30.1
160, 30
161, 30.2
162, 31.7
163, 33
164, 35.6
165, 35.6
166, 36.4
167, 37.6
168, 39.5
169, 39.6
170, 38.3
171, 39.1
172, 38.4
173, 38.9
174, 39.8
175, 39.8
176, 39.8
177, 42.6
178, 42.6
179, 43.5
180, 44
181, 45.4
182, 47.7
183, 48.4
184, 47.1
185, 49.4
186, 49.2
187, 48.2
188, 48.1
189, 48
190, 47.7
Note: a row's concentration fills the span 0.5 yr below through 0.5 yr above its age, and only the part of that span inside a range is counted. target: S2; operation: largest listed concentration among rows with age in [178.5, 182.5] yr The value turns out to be 47.7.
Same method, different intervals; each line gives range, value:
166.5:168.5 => 39.5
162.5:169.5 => 39.6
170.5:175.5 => 39.8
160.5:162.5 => 31.7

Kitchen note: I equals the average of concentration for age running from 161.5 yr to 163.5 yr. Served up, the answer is 32.4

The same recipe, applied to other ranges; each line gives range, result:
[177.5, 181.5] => 43.9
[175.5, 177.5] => 41.2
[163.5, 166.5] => 35.9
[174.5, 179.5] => 41.7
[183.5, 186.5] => 48.6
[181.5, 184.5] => 47.7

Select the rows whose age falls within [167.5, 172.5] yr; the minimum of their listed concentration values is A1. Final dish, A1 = 38.3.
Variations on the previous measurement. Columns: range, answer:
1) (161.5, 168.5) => 31.7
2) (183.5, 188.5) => 47.1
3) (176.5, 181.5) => 42.6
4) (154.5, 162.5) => 30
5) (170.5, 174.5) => 38.4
